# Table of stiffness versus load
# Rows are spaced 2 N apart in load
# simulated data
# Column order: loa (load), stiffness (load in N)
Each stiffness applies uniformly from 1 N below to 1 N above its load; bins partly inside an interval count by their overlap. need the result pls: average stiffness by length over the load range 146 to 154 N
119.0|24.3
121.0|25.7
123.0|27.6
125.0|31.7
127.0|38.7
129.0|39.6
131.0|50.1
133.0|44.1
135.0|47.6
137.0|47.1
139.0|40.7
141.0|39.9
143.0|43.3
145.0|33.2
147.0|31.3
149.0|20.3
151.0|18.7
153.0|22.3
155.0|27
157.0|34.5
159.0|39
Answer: 23.1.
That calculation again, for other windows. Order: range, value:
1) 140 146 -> 38.8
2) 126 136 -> 44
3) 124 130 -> 36.7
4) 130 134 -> 47.1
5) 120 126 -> 28.3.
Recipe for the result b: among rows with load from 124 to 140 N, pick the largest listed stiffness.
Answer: 50.1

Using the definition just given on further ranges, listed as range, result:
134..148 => 47.6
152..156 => 27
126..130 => 39.6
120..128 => 38.7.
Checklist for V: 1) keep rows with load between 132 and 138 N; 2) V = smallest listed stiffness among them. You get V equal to 44.1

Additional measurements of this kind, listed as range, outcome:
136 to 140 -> 40.7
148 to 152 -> 18.7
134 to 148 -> 31.3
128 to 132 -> 39.6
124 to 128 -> 31.7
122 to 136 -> 27.6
